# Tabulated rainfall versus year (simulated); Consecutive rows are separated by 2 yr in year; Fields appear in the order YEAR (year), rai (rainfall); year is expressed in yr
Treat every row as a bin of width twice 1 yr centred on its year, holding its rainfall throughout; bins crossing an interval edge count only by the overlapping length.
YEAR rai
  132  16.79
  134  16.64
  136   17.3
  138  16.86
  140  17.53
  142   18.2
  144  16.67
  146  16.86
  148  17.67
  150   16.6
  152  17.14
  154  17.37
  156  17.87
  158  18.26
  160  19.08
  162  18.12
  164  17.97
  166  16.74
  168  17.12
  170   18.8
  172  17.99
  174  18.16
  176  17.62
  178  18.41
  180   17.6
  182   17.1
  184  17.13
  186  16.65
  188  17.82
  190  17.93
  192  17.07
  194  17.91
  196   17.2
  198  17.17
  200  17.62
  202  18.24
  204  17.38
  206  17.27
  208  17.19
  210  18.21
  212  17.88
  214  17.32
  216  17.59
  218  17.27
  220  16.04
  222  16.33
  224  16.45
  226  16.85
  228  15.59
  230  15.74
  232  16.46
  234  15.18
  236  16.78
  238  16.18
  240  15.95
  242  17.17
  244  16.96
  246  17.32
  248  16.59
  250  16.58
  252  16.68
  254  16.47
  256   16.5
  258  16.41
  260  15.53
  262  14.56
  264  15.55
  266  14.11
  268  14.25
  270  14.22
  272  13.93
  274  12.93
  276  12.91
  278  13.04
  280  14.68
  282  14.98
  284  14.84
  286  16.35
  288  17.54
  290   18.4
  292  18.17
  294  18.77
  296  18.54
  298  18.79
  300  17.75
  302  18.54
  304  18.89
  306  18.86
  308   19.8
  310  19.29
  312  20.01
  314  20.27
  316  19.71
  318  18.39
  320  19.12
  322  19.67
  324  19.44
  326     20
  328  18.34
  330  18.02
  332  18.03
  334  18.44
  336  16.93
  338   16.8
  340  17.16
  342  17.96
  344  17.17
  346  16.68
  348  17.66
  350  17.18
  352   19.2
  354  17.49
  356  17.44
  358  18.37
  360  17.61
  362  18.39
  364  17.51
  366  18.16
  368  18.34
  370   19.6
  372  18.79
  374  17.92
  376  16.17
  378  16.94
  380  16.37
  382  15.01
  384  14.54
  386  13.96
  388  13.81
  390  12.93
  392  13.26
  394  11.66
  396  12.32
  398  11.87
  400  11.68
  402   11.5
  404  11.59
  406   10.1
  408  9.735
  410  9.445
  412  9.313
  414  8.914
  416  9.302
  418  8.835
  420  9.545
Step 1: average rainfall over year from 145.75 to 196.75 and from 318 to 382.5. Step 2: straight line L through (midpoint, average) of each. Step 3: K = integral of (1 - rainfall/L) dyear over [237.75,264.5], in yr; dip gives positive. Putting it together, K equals 2.1 yr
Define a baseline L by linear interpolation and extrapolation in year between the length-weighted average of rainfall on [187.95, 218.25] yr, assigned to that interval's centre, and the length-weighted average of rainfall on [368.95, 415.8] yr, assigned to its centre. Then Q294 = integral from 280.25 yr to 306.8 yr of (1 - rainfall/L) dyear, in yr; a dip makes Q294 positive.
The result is -3.6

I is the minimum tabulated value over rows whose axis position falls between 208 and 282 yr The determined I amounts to 12.91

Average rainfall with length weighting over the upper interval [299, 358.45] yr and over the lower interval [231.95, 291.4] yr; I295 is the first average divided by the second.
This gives 1.18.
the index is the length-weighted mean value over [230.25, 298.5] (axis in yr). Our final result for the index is 16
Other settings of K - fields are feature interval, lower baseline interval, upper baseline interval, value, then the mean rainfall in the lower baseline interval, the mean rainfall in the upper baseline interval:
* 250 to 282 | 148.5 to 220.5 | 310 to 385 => 5.3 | 17.6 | 18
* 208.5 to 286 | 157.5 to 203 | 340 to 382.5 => 8.0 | 17.7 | 17.6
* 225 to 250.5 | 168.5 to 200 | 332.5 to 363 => 1.8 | 17.6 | 17.6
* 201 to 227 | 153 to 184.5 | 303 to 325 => 1.6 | 17.8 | 19.4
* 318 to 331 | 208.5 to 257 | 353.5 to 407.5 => -2.7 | 16.7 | 15.2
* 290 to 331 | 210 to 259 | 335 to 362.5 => -4.2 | 16.6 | 17.6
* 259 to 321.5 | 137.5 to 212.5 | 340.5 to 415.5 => -3.0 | 17.6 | 15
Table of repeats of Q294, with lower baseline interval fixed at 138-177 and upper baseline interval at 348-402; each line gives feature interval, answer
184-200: 0.0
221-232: 0.6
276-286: 1.4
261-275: 2.1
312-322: -1.9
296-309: -1.8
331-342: -0.8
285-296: -0.9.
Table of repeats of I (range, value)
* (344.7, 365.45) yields 16.68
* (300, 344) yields 16.8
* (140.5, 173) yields 16.6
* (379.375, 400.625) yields 11.66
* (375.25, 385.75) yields 14.54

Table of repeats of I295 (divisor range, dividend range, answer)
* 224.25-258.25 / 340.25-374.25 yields 1.09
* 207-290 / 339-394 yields 1.05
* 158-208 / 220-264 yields 0.92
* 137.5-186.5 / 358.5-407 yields 0.85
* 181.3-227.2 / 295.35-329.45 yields 1.11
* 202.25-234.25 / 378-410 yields 0.75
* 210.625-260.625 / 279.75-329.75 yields 1.11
